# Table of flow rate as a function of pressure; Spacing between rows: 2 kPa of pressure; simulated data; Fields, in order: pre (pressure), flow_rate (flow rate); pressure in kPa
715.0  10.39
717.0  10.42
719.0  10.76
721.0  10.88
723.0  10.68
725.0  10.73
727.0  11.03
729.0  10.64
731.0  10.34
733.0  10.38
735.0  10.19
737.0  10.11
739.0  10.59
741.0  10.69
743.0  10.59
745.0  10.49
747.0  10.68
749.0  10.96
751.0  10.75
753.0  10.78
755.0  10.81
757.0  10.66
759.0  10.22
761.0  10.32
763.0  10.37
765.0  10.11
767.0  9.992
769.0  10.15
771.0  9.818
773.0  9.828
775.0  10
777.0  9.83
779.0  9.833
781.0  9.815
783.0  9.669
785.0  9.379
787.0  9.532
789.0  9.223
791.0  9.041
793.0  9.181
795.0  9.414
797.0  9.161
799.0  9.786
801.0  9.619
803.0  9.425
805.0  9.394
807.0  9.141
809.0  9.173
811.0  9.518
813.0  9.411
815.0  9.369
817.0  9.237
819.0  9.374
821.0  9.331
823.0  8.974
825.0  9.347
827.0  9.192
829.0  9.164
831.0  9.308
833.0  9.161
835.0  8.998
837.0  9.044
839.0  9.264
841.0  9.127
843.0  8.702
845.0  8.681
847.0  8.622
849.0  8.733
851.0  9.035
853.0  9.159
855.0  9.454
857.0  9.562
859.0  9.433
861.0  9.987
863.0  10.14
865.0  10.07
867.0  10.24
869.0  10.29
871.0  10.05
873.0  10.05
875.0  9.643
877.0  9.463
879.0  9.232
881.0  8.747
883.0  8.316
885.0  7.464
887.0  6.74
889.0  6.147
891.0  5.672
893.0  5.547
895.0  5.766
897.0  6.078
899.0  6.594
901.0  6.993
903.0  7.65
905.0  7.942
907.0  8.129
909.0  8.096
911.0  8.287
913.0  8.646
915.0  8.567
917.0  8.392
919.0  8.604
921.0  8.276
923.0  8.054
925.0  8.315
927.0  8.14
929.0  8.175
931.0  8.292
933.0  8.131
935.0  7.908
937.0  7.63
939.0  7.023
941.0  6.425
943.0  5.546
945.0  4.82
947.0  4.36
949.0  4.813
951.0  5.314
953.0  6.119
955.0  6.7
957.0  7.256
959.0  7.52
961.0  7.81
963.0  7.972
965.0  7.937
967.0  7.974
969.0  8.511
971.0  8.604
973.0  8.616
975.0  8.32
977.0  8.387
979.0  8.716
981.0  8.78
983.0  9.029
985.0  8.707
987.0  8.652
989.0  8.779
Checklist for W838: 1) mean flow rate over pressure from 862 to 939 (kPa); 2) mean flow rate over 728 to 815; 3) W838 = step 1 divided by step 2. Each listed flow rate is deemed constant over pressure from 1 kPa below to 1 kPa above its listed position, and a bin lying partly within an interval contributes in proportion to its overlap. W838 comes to 0.82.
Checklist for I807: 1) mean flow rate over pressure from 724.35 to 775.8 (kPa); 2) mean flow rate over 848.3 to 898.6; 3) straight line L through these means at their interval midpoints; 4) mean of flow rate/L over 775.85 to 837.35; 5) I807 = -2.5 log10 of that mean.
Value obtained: 0.02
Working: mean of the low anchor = 10.4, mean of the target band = 9.36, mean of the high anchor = 8.58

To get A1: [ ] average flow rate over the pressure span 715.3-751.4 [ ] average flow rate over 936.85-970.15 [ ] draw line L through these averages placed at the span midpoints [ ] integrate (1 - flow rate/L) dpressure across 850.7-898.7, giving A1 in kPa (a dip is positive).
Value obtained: -2.7 kPa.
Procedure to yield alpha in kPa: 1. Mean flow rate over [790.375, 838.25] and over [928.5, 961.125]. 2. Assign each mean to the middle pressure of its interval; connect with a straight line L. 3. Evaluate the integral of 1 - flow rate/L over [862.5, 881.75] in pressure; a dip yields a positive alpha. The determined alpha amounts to -4.0 kPa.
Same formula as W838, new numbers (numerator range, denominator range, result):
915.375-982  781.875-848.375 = 0.81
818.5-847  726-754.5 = 0.86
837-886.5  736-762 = 0.88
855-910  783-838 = 0.89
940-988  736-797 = 0.73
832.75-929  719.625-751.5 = 0.80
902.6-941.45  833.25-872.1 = 0.86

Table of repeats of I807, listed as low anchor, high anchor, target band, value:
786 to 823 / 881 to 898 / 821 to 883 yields -0.20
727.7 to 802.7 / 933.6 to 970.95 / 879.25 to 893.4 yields 0.12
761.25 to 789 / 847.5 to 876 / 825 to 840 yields 0.07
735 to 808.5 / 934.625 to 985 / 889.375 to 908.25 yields 0.21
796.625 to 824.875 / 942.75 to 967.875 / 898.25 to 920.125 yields -0.09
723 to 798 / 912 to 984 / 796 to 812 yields 0.02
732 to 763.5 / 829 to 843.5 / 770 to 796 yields 0.04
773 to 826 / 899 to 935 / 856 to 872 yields -0.15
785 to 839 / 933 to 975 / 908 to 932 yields -0.11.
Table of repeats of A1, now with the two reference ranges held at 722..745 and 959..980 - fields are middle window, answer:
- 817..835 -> 0.8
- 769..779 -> 0.2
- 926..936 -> 0.6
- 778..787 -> 0.4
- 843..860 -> 0.6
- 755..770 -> -0.1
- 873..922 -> 6.5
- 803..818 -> 0.7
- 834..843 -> 0.4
